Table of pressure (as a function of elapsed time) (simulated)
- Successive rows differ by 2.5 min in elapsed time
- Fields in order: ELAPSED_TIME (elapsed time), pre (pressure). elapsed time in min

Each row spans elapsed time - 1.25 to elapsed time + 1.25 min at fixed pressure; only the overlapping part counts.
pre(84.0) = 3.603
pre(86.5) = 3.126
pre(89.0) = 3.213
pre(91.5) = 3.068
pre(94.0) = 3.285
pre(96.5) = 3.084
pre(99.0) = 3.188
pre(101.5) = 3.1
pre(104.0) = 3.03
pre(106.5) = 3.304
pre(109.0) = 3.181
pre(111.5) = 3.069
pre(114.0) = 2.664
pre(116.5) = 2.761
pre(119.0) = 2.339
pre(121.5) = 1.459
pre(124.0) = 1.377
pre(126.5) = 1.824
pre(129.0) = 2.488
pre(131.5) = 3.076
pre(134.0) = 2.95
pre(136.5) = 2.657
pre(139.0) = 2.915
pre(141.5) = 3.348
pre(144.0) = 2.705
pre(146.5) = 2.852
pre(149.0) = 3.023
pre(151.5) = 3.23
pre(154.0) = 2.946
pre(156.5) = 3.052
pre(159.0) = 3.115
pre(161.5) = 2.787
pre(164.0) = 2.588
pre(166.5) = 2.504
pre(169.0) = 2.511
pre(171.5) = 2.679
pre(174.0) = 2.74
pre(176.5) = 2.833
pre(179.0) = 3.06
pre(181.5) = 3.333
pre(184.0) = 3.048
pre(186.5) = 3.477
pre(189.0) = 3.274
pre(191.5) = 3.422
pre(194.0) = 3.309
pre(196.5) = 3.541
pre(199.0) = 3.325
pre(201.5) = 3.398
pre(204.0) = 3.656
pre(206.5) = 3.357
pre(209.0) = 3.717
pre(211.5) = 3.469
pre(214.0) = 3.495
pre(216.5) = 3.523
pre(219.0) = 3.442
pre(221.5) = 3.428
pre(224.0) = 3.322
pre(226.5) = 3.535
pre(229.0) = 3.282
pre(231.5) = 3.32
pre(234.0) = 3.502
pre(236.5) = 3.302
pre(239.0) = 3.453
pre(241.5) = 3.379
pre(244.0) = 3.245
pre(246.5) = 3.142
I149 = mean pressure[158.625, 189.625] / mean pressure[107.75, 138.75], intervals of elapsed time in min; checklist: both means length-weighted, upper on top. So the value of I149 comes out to 1.2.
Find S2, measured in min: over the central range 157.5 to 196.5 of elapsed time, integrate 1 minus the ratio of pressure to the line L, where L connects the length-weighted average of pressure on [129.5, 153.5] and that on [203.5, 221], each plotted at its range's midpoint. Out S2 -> 2.9 min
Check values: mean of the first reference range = 2.96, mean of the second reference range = 3.51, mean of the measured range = 3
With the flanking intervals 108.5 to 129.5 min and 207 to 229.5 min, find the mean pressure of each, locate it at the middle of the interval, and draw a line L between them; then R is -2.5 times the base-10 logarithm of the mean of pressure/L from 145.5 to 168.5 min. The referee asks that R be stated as -0.05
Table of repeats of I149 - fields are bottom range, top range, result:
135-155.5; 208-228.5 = 1.18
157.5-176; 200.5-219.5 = 1.29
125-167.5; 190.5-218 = 1.23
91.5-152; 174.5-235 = 1.21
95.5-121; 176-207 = 1.13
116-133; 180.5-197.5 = 1.54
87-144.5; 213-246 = 1.22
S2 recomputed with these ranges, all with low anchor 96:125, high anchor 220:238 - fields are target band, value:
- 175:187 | -0.02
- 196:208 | -0.83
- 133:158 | -0.48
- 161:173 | 1.70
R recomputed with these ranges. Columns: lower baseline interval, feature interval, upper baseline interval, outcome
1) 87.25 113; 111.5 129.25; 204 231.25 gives 0.42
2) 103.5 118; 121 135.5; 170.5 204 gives 0.33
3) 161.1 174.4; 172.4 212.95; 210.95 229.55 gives -0.10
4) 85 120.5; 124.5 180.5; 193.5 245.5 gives 0.15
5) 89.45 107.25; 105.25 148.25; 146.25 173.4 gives 0.14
